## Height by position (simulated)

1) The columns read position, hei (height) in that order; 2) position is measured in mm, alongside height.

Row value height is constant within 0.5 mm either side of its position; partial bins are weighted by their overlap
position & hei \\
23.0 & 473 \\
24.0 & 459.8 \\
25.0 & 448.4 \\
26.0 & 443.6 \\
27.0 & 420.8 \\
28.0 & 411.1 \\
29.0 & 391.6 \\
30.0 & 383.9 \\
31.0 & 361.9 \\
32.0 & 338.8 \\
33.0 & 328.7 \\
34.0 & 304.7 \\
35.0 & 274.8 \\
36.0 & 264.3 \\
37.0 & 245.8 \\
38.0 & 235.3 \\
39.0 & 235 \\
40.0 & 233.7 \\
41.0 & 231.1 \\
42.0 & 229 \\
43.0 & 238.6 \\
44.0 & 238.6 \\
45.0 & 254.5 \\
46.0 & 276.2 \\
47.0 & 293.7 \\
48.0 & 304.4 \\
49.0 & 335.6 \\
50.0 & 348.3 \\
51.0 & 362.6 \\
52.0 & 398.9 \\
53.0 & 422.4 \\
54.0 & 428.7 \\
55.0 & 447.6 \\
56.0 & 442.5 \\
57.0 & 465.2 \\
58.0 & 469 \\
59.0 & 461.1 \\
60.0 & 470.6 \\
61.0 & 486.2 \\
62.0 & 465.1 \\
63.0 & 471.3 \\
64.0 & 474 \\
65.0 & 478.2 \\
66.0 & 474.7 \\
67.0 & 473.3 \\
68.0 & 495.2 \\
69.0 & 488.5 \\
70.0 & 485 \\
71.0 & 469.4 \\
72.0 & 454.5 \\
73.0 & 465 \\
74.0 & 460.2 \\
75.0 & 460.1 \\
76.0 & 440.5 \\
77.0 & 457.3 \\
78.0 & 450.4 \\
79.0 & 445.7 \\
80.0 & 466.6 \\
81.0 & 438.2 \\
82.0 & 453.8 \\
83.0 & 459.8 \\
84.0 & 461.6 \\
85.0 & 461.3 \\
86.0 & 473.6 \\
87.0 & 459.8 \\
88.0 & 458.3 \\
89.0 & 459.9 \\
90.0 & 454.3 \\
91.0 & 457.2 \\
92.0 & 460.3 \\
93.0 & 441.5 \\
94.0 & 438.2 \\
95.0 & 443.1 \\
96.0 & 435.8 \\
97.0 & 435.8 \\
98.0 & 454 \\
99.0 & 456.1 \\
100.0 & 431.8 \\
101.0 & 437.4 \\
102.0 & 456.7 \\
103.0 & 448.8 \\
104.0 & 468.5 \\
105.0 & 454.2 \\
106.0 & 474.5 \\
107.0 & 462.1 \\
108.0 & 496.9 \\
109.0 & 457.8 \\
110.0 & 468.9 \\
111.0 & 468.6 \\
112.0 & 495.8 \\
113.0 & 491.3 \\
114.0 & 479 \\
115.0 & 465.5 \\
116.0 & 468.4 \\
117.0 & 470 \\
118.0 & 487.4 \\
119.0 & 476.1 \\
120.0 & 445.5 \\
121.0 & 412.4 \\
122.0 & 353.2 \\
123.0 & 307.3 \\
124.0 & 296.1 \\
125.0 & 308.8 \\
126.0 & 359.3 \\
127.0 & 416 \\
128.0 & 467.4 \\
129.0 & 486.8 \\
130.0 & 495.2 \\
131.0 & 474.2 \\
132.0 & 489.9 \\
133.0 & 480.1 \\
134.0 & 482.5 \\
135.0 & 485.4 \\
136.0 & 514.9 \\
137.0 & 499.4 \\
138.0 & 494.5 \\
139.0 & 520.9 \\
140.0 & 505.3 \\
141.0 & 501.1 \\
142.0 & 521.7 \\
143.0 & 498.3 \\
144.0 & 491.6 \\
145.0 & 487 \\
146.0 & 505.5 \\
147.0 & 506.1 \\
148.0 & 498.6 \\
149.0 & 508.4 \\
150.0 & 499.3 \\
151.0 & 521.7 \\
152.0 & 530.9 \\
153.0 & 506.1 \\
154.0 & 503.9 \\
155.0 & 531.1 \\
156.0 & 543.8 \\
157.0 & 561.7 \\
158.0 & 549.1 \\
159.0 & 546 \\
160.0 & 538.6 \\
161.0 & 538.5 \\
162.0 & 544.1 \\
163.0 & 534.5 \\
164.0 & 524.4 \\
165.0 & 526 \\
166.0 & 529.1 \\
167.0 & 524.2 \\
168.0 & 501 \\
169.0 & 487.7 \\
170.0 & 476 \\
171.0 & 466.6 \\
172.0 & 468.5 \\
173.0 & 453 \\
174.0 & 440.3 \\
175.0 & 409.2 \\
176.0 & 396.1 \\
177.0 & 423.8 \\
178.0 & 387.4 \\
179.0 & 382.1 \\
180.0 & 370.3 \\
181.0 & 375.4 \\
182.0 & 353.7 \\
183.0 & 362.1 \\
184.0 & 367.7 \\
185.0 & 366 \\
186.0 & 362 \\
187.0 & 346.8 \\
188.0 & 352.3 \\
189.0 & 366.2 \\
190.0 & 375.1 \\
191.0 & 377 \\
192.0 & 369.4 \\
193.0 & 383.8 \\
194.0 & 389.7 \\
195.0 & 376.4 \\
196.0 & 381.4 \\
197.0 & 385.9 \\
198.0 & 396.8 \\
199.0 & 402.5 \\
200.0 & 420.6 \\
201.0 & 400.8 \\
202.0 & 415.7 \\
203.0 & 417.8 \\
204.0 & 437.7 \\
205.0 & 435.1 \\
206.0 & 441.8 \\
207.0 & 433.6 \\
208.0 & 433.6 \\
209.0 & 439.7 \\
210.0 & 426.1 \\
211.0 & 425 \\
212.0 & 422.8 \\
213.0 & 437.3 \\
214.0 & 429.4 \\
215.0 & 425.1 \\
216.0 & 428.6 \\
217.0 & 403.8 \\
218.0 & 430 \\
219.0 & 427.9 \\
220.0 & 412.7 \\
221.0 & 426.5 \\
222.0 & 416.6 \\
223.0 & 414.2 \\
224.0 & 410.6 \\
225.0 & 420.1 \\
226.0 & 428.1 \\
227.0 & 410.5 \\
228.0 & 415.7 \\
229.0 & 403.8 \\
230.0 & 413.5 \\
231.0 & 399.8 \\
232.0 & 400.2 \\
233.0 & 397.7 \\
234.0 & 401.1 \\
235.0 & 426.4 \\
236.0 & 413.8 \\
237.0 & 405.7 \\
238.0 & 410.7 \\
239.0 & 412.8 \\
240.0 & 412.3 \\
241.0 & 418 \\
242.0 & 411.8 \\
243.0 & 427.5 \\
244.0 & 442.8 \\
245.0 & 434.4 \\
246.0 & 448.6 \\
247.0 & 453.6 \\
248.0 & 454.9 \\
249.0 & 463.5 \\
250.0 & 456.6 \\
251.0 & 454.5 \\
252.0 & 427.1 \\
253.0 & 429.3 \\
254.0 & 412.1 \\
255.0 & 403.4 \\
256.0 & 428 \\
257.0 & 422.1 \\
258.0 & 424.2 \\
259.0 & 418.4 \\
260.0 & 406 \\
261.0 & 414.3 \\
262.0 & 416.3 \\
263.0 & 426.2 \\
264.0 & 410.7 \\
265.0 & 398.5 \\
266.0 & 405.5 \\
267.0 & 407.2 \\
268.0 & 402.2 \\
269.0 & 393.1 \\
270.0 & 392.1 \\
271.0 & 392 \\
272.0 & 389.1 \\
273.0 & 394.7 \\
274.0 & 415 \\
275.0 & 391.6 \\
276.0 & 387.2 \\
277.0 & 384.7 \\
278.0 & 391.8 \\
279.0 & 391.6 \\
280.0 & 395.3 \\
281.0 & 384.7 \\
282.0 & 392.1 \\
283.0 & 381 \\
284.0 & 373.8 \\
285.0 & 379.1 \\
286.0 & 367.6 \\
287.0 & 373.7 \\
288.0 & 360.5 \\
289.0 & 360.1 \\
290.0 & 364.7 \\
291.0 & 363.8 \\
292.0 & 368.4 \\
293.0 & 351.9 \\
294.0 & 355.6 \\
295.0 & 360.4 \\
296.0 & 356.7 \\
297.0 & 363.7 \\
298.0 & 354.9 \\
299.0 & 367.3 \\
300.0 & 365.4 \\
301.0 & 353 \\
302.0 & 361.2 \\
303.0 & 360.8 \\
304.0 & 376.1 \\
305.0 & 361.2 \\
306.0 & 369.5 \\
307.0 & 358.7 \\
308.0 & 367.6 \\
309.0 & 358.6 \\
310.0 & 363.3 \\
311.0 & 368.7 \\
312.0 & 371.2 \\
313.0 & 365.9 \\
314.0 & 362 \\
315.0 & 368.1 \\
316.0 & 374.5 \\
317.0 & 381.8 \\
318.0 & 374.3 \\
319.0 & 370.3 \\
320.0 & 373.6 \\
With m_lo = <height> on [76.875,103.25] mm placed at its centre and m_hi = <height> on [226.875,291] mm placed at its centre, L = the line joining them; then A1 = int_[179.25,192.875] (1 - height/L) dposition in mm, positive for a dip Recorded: 1.9 mm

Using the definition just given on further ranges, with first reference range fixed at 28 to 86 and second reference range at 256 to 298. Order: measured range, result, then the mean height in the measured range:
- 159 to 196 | -3.7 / 430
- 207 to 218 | -1.1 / 428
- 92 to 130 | -4.9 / 442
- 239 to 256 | -1.9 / 434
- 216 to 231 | -1.0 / 417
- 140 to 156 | -4.8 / 508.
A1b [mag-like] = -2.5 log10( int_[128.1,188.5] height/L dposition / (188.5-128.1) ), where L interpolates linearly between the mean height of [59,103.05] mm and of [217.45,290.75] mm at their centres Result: -0.09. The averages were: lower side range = 459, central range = 476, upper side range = 409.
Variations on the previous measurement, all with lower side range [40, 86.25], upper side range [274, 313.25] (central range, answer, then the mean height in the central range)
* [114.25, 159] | -0.19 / 476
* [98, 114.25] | -0.14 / 465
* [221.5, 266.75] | -0.11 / 420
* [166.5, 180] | -0.13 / 445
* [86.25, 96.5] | -0.10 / 451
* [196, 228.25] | -0.09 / 420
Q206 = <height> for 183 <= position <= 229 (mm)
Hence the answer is 406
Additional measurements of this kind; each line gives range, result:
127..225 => 452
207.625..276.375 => 418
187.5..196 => 374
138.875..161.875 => 518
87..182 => 469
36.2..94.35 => 410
